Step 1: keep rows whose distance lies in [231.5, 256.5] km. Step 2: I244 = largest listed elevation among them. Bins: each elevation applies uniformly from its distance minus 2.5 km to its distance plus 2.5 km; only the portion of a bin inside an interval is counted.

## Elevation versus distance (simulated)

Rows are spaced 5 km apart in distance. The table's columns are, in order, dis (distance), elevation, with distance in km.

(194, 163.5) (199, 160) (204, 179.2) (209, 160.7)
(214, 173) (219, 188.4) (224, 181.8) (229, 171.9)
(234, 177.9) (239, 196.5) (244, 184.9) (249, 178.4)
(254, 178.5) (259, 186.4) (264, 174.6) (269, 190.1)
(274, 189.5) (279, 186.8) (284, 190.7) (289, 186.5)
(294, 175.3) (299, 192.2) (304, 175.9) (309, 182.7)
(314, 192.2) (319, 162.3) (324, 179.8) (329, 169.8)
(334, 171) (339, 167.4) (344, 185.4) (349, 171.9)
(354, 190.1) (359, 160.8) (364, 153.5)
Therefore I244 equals 196.5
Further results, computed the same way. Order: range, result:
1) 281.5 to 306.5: 192.2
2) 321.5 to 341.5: 179.8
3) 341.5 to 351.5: 185.4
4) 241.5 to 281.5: 190.1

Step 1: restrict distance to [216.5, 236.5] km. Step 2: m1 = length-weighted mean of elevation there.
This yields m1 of 180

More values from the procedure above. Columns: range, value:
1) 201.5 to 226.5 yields 177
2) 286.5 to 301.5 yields 185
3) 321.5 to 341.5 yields 172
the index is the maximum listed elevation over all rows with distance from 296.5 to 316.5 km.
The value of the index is 192.2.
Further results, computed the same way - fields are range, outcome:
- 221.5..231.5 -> 181.8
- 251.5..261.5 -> 186.4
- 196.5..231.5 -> 188.4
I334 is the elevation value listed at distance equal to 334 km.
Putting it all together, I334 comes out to 171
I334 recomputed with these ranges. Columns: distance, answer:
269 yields 190.1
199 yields 160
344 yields 185.4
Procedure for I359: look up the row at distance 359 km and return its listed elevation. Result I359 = 160.8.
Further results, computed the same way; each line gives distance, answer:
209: 160.7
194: 163.5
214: 173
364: 153.5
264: 174.6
